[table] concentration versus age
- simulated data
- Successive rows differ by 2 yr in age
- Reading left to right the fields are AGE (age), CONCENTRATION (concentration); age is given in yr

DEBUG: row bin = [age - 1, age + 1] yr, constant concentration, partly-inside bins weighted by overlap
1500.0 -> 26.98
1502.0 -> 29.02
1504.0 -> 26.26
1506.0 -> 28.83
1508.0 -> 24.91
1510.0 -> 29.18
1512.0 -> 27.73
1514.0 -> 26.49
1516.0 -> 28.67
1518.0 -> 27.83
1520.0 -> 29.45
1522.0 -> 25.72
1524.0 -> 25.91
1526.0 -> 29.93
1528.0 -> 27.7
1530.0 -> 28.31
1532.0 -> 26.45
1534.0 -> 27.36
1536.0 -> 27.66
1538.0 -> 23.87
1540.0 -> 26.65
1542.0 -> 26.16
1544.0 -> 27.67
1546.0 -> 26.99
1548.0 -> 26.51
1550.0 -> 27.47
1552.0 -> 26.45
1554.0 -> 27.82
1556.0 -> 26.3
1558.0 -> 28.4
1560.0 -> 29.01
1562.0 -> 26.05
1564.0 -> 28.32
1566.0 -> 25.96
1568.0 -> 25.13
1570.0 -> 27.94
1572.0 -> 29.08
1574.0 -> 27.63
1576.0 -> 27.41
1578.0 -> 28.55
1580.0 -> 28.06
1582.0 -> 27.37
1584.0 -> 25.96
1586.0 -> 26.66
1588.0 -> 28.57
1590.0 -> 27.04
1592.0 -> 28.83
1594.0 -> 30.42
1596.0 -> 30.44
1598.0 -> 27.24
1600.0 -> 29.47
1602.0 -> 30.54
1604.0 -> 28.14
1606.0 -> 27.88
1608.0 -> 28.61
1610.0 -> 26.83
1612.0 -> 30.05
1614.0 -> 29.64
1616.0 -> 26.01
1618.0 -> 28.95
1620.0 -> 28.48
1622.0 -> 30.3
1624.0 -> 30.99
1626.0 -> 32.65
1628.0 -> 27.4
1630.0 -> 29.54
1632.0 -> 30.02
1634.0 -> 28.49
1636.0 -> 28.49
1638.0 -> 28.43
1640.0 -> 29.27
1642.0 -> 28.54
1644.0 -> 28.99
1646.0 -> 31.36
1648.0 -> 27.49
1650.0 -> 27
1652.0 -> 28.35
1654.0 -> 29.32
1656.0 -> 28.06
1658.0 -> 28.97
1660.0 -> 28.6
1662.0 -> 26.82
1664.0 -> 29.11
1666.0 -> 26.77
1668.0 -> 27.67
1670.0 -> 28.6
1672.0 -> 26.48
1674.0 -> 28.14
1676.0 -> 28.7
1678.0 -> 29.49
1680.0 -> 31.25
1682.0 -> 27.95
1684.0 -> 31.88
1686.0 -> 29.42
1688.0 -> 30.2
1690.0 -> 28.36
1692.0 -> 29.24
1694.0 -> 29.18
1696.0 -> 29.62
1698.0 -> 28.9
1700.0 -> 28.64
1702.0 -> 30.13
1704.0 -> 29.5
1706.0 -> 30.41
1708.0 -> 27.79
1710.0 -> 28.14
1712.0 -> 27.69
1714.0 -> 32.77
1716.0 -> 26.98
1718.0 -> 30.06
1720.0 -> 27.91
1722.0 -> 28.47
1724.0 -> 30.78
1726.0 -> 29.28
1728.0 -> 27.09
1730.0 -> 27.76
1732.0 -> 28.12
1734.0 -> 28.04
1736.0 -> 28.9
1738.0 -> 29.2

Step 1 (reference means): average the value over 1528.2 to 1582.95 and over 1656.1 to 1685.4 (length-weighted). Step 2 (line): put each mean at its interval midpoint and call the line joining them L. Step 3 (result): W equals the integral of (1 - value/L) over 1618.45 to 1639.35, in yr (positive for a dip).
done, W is -1.0 yr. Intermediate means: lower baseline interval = 27.2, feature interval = 29.5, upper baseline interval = 28.6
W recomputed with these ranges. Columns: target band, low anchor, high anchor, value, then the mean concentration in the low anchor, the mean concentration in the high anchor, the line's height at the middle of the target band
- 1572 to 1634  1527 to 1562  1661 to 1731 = -1.97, 27.1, 28.9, 27.8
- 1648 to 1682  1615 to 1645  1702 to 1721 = 0.93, 29.1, 29.1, 29.1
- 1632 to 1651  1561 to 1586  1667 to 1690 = -0.22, 27.3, 29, 28.4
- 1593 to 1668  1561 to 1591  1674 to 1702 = -1.34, 27.3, 29.4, 28.3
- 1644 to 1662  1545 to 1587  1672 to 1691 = 0.16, 27.3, 29.3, 28.8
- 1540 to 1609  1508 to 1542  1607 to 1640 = 1.10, 27.3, 29.1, 28.2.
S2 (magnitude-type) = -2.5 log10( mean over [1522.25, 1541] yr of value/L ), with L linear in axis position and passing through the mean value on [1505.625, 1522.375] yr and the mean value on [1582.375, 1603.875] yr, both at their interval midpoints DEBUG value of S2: 0.03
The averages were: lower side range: 27.7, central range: 27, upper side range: 28.5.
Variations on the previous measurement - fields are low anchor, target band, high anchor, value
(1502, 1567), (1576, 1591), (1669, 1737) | 0.01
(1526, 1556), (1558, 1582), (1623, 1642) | 0.01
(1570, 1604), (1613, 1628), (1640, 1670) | -0.04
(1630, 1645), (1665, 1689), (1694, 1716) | 0.01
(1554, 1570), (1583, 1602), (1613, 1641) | -0.01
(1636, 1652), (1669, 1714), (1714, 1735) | -0.02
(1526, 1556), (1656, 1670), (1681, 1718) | 0.03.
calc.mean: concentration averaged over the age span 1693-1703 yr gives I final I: 29.3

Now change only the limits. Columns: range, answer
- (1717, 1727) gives 29.3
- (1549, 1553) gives 27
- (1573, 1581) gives 27.9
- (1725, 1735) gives 28.1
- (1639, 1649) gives 29.1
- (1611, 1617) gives 28.6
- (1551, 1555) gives 27.1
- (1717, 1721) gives 29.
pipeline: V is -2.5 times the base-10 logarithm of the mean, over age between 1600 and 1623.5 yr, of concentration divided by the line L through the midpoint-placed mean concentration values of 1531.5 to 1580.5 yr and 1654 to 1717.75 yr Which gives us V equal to -0.03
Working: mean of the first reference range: 27.2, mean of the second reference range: 28.9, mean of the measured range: 28.8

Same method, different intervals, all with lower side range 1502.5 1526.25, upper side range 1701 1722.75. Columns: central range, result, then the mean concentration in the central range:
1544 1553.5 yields 0.03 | 27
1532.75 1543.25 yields 0.05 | 26.4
